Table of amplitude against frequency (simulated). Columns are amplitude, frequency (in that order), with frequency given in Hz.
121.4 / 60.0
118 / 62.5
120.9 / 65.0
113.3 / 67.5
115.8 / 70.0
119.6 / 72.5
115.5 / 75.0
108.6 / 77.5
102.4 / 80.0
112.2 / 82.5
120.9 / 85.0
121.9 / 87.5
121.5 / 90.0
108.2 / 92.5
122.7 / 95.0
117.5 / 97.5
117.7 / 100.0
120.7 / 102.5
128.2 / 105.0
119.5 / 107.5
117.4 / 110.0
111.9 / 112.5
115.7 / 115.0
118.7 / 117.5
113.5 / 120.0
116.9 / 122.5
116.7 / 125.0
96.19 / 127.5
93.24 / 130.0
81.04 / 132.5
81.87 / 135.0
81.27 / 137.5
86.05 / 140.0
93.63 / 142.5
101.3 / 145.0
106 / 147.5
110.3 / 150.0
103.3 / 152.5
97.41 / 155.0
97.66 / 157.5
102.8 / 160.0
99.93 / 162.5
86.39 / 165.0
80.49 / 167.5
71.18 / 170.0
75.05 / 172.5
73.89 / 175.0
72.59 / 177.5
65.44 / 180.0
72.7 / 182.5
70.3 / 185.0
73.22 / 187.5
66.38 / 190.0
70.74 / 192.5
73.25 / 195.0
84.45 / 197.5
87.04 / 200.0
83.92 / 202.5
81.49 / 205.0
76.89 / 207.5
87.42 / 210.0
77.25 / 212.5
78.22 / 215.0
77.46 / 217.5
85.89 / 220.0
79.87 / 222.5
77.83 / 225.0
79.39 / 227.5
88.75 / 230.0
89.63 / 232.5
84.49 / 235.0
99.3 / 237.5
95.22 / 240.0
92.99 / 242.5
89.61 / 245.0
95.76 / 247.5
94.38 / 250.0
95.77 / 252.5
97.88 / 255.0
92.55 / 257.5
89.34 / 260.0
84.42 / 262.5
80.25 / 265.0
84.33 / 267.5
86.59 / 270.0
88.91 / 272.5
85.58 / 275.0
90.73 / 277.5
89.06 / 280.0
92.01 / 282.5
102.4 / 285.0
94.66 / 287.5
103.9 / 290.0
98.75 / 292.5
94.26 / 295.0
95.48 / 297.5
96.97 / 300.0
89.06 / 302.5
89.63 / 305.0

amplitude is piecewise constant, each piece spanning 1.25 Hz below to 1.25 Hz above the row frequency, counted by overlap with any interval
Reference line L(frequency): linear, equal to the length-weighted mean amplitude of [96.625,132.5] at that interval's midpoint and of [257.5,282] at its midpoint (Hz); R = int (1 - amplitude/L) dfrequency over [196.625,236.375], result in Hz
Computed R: 5.6 Hz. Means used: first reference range 113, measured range 82.5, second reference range 87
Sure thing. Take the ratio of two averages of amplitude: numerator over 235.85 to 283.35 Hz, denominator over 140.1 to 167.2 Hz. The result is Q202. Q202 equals 0.9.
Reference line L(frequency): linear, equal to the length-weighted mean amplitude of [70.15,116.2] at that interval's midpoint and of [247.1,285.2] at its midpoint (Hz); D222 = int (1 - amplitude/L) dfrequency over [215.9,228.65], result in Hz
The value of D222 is 2.2 Hz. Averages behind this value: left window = 117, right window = 90.2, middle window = 80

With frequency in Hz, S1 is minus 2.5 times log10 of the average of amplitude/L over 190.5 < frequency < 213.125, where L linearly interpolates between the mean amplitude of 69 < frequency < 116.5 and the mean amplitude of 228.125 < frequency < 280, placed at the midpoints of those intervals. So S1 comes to 0.23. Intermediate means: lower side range 117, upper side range 90.2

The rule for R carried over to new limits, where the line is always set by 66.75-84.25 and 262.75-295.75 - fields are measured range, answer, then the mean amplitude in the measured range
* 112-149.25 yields 2.2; 101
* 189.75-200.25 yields 2.5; 76.3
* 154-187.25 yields 6.9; 81.6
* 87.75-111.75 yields -2.0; 119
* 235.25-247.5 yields 0.2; 93.6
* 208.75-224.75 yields 2.8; 80.8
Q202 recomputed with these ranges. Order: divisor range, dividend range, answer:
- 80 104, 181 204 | 0.64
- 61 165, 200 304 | 0.82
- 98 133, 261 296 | 0.81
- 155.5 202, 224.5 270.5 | 1.13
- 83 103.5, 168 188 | 0.61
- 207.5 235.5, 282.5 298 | 1.19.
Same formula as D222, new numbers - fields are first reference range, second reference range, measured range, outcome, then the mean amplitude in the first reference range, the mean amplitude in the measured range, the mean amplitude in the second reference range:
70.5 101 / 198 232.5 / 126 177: 4.0 Hz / 116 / 90.8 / 82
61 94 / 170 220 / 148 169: -2.1 Hz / 115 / 97.3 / 76.3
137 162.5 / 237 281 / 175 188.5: 3.5 Hz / 98.6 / 71.1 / 90.6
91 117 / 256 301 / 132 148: 3.2 Hz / 118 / 89.9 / 91.7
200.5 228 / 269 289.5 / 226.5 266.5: -2.1 Hz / 80.7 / 90.6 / 91.8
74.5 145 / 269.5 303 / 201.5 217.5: 3.2 Hz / 109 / 80.6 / 93.7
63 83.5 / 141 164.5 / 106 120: -1.2 Hz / 114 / 117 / 101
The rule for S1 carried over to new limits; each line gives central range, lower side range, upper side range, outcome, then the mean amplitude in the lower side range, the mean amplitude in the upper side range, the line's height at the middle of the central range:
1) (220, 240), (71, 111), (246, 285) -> 0.113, 117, 90.2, 95.7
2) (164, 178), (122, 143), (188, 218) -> 0.116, 93.3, 78.6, 85.3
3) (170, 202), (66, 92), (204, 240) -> 0.230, 115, 83.6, 91.5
